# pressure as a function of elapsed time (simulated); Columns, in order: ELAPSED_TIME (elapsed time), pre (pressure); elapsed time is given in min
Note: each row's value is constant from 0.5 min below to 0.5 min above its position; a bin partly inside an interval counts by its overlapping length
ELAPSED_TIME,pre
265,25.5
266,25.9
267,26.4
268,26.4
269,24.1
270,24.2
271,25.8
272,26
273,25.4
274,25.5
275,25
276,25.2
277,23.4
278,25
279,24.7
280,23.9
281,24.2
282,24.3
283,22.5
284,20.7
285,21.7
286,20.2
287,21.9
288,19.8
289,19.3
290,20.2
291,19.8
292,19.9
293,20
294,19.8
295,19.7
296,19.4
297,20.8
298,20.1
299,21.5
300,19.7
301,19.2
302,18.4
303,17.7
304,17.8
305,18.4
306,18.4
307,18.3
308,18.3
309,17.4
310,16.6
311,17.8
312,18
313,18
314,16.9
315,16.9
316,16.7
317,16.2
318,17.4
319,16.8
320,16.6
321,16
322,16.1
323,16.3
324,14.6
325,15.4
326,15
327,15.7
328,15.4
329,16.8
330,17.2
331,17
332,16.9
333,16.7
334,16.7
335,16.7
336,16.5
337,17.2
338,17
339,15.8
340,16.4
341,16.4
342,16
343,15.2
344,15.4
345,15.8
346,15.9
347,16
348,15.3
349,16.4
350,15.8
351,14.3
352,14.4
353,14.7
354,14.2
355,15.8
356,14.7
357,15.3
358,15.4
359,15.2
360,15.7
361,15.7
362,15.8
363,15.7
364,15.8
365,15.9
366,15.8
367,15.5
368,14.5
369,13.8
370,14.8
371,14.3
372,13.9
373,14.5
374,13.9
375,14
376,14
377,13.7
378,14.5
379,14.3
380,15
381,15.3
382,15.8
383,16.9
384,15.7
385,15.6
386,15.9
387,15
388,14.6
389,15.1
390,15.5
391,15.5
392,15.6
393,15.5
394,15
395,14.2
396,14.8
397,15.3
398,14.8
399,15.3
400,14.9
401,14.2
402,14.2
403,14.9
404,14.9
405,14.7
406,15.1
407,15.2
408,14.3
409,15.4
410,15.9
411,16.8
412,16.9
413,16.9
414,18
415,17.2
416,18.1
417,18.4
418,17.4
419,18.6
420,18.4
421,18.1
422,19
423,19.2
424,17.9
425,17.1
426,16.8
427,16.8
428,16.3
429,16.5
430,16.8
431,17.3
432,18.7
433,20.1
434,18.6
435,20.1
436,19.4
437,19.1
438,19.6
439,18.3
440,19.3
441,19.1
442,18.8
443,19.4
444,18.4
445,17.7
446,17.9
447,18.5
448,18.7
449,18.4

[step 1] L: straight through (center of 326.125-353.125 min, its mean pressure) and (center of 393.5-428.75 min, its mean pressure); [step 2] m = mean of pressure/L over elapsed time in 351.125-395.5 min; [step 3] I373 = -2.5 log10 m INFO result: 0.080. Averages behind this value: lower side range 16.1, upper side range 16.3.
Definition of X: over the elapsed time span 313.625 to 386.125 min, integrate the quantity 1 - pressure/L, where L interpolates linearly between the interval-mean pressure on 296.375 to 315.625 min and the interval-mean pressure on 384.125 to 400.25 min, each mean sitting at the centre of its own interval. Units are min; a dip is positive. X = 4.9 min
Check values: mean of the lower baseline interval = 18.4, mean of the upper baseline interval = 15.2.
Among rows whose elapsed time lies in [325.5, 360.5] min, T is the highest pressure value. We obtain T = 17.2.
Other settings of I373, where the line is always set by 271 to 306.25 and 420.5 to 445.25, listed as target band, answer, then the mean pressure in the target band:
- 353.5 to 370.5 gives 0.29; 15.3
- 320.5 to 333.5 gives 0.27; 16.1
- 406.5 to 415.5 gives 0.16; 16.3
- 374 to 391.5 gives 0.28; 15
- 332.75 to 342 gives 0.23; 16.6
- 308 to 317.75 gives 0.21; 17.2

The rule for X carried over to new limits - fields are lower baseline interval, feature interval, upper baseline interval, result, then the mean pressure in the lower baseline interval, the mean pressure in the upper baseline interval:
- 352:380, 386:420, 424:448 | 1.9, 14.9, 18.3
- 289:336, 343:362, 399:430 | 2.1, 17.7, 16.6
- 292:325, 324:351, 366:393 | 1.0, 18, 14.9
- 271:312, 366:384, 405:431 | 3.6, 21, 17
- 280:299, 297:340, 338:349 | 2.3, 20.9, 15.9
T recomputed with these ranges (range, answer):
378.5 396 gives 16.9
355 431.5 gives 19.2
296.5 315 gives 21.5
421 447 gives 20.1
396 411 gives 16.8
